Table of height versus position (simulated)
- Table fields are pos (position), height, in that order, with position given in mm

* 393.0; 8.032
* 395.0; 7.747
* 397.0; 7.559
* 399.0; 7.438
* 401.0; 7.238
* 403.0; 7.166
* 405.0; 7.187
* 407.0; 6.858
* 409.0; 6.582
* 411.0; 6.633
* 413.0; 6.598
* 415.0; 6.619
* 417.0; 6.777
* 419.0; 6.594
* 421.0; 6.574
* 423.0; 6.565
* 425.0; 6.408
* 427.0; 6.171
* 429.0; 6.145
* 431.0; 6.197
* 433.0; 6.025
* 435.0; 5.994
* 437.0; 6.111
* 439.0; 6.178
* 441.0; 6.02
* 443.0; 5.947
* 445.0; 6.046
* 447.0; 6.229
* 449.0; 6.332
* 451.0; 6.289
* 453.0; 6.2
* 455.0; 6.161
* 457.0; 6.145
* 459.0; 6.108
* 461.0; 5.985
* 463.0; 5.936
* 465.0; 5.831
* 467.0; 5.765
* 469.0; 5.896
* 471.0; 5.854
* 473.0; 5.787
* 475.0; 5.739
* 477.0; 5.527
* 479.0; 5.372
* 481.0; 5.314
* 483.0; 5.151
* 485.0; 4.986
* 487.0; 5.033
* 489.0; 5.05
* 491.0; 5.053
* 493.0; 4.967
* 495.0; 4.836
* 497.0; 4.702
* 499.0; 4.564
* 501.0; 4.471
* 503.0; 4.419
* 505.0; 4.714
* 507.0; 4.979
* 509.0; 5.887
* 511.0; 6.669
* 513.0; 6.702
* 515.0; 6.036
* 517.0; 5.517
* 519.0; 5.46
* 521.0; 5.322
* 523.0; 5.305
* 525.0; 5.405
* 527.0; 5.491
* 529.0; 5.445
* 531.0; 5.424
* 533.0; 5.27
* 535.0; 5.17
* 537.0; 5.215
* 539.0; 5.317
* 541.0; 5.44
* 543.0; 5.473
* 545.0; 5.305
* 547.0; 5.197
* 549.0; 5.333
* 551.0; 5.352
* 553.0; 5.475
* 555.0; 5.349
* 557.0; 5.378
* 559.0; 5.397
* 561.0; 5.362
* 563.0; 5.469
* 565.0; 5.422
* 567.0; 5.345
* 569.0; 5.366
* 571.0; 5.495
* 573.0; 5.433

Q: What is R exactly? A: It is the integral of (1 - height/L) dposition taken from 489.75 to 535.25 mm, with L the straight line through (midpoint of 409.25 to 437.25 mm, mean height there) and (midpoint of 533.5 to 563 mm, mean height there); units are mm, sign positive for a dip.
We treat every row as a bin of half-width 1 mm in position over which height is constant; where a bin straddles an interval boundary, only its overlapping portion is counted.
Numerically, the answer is 2.8 mm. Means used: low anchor 6.4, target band 5.3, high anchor 5.34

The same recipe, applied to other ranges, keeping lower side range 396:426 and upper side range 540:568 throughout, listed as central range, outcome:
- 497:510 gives 2.4 mm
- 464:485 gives 2.1 mm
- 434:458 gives 1.3 mm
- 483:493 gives 1.7 mm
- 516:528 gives 0.6 mm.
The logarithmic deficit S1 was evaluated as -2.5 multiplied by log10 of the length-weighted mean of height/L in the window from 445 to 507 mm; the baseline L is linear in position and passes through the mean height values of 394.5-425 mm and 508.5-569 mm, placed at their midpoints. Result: 0.133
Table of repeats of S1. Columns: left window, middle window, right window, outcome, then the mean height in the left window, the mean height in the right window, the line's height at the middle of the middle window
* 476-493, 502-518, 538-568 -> -0.07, 5.17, 5.37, 5.25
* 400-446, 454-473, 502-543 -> 0.02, 6.46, 5.46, 6.05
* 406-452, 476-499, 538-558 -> 0.16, 6.34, 5.36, 5.86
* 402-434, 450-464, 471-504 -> -0.07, 6.57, 5.08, 5.74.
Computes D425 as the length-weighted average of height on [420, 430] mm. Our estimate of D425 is 6.37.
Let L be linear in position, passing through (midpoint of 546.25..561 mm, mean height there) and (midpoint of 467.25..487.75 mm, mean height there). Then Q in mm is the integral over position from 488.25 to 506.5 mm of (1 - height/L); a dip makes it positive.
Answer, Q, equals 2.33 mm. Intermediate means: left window 5.48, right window 5.36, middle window 4.76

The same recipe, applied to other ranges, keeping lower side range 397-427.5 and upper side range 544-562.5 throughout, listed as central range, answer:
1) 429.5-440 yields 0.74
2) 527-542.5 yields 0.56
